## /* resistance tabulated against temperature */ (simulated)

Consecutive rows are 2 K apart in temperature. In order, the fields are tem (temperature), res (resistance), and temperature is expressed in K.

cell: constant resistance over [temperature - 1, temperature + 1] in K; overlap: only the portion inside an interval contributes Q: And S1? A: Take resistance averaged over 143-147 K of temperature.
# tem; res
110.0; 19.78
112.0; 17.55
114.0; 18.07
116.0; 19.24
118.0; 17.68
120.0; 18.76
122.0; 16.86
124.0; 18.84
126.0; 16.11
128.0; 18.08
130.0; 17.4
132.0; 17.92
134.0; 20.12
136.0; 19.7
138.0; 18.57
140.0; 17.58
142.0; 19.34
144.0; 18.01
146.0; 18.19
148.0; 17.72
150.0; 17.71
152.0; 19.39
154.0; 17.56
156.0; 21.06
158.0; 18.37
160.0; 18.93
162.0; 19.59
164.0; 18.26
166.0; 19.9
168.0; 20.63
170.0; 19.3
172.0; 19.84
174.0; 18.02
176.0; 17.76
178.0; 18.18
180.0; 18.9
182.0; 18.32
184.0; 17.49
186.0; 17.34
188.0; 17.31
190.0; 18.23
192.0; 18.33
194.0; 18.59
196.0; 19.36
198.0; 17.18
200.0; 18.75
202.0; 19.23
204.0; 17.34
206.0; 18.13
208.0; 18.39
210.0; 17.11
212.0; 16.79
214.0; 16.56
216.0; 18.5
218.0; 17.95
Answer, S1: 18.1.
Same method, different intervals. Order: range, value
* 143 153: 18.2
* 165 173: 19.9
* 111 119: 18.1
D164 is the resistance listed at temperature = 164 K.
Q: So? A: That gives 18.26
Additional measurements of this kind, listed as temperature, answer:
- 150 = 17.71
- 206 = 18.13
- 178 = 18.18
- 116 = 19.24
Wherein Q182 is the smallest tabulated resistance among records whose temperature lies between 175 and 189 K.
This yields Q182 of 17.31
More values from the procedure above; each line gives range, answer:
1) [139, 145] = 17.58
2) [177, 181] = 18.18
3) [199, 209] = 17.34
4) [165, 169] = 19.9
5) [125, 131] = 16.11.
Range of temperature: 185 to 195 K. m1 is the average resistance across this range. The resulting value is 18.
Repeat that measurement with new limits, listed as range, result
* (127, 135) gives 18.4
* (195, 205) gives 18.4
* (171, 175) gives 18.9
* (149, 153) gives 18.6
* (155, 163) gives 19.5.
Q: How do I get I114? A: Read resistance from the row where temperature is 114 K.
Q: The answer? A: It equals 18.07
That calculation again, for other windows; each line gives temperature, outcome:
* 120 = 18.76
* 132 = 17.92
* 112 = 17.55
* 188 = 17.31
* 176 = 17.76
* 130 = 17.4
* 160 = 18.93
